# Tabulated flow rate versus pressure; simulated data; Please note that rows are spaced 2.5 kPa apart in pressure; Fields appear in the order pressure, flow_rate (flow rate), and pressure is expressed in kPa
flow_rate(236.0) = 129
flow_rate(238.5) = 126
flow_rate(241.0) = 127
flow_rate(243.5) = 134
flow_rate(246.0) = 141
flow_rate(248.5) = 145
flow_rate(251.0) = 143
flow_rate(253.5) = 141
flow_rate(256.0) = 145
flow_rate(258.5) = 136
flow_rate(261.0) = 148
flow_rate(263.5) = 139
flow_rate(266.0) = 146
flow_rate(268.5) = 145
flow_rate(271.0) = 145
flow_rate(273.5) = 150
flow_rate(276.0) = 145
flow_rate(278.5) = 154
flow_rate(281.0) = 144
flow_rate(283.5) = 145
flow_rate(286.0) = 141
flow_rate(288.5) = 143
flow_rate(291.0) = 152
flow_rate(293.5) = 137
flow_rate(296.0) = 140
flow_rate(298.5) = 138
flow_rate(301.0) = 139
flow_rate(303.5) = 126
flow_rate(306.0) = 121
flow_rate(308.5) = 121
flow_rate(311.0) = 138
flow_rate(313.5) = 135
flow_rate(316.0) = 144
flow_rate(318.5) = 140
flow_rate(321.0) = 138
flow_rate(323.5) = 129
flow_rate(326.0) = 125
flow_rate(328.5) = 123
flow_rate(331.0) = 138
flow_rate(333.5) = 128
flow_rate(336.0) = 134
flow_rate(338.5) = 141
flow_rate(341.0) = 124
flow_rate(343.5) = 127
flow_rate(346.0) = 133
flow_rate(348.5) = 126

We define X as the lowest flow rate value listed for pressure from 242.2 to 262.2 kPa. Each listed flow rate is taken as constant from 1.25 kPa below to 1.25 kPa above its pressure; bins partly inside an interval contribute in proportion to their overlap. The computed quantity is 134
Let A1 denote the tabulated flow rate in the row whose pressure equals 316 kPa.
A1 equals 144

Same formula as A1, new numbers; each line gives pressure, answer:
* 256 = 145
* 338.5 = 141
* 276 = 145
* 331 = 138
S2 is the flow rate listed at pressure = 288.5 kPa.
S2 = 143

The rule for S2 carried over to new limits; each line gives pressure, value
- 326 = 125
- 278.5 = 154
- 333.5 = 128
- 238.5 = 126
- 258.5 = 136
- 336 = 134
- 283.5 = 145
